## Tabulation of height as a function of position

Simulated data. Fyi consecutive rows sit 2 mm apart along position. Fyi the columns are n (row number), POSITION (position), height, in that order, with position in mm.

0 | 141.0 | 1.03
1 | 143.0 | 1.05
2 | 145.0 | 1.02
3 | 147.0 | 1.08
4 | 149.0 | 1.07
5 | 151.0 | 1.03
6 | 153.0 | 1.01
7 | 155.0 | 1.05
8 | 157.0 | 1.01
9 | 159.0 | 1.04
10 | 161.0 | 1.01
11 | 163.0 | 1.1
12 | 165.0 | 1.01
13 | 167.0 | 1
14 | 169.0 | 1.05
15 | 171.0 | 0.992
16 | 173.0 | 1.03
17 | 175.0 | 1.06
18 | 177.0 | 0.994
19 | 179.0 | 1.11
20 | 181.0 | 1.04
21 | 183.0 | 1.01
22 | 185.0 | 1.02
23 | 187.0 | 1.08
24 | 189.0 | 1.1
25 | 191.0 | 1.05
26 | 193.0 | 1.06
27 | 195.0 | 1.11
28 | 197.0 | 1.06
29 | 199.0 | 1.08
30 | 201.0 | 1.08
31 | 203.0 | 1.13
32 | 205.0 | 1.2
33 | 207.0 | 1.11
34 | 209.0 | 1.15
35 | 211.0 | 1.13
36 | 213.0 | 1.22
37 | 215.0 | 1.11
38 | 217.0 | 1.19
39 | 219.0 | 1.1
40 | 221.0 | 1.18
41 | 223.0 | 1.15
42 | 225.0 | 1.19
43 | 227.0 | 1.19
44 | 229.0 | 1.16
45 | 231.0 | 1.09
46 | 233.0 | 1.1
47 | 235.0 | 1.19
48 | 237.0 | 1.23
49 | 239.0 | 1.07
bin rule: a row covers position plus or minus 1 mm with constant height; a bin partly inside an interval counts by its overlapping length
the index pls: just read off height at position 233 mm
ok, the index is 1.1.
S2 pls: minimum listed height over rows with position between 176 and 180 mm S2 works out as 0.994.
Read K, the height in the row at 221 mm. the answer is 1.18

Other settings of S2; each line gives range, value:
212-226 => 1.1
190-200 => 1.05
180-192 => 1.01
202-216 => 1.11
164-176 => 0.992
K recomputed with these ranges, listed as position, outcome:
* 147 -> 1.08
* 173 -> 1.03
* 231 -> 1.09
